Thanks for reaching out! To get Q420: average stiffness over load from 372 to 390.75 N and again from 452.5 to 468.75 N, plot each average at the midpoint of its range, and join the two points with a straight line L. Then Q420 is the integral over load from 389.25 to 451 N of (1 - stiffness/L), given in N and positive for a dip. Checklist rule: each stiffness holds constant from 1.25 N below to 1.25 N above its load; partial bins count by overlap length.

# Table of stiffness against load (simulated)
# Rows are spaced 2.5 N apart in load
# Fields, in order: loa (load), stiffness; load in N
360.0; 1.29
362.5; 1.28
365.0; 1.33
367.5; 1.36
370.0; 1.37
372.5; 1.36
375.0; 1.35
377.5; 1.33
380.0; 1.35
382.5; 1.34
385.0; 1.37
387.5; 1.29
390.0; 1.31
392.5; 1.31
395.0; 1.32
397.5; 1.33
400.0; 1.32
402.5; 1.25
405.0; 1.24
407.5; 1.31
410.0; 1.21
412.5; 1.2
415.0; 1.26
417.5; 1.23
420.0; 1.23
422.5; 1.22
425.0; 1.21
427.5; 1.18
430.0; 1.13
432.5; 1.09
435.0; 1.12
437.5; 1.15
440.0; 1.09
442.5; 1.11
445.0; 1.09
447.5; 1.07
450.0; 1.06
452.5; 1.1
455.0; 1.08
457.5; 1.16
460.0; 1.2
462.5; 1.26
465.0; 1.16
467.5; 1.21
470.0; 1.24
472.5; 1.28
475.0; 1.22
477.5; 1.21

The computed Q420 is 2.8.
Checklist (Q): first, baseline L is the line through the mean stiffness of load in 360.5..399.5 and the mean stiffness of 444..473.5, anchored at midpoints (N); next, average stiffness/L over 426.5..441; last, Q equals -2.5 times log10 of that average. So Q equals 0.081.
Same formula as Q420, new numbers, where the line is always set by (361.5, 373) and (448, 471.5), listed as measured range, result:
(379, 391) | -0.2 N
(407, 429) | 0.3 N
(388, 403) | -0.3 N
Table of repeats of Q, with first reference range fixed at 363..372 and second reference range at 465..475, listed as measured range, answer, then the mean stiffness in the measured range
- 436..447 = 0.14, 1.11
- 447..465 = 0.10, 1.14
